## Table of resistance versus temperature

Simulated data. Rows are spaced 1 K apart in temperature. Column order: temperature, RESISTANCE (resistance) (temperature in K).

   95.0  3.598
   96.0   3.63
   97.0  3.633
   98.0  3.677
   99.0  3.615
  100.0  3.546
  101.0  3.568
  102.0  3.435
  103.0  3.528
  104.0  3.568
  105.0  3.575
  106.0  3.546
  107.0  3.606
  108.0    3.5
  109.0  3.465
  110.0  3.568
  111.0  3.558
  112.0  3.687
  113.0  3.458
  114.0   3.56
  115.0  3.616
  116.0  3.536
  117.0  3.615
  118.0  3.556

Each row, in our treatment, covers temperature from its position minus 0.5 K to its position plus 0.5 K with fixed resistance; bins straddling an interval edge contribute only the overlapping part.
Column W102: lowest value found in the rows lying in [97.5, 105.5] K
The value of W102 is 3.435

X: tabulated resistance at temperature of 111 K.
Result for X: 3.558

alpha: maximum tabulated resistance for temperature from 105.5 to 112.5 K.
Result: 3.687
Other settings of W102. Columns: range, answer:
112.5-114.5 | 3.458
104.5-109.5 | 3.465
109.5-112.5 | 3.558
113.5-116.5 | 3.536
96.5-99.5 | 3.615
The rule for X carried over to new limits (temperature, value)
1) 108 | 3.5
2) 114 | 3.56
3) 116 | 3.536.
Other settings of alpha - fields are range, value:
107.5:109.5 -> 3.5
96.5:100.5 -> 3.677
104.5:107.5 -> 3.606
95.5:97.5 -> 3.633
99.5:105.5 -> 3.575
